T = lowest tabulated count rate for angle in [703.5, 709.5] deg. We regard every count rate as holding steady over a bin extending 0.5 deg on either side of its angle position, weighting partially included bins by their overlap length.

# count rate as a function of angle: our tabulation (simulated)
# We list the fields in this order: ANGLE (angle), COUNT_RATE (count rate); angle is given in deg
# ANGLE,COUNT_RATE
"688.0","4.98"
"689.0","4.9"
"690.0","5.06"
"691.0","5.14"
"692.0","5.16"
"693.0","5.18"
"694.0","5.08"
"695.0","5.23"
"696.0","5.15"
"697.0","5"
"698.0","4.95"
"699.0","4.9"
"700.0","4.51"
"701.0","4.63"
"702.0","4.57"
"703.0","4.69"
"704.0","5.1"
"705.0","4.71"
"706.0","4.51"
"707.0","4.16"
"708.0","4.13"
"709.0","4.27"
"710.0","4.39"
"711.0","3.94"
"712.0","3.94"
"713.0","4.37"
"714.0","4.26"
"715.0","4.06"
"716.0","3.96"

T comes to 4.13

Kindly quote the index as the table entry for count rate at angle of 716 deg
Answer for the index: 3.96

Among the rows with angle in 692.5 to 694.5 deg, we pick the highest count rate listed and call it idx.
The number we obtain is 5.18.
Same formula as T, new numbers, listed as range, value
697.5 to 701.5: 4.51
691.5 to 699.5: 4.9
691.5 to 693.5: 5.16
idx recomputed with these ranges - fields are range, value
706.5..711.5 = 4.39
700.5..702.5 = 4.63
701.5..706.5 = 5.1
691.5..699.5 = 5.23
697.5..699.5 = 4.95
